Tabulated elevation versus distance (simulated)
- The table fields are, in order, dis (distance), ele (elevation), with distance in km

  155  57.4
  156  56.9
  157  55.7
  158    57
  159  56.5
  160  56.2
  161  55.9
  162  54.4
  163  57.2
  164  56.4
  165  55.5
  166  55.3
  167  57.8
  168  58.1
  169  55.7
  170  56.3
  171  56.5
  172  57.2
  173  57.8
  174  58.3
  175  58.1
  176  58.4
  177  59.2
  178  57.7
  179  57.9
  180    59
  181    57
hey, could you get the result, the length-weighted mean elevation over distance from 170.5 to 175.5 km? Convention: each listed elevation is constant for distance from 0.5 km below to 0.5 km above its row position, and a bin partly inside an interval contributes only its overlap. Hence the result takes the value 57.6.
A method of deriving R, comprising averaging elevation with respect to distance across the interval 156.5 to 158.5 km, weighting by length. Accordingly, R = 56.4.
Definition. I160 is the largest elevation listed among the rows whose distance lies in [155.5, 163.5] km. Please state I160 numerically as 57.2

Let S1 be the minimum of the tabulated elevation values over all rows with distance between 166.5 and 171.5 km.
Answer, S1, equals 55.7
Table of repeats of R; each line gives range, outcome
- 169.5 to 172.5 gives 56.7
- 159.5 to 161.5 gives 56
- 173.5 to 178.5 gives 58.3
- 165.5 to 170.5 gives 56.6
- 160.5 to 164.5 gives 56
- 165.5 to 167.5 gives 56.5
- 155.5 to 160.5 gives 56.5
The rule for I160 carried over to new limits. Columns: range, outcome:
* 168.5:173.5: 57.8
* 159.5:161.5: 56.2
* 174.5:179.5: 59.2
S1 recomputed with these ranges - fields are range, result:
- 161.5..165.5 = 54.4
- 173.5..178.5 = 57.7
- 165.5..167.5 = 55.3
